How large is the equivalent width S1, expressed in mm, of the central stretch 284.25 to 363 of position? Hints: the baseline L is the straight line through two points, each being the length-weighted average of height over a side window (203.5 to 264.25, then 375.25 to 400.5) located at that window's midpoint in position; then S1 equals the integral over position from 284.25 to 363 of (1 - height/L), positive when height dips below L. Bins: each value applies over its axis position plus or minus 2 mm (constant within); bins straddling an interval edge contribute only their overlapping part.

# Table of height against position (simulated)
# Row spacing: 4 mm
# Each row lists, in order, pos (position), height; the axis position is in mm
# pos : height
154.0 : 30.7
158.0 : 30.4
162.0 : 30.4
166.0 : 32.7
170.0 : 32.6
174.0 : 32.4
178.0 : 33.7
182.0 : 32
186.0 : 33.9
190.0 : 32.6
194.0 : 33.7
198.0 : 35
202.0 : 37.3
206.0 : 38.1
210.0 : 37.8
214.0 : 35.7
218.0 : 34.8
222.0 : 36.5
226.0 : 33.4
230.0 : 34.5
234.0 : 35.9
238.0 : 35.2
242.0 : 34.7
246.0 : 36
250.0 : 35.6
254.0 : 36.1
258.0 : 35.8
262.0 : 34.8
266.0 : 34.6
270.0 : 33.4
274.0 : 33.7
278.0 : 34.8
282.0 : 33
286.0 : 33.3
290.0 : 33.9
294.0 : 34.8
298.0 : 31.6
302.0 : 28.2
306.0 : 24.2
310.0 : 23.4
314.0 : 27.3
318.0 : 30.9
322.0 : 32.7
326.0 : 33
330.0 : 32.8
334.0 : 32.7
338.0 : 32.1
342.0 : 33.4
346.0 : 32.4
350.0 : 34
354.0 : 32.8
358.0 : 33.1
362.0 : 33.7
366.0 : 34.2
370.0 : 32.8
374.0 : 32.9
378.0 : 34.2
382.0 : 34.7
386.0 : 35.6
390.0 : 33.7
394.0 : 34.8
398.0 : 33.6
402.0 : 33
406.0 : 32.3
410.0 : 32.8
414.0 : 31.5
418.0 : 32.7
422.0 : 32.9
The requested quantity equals 7.7 mm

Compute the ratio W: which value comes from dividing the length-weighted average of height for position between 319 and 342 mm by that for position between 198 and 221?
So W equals 0.9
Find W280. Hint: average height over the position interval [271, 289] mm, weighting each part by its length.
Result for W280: 33.7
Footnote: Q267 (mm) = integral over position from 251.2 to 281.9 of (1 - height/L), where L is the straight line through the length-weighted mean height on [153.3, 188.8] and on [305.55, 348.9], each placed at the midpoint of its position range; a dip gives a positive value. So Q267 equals -3.3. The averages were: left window 32.2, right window 30.7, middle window 34.7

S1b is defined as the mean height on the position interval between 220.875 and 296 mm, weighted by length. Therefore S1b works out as 34.7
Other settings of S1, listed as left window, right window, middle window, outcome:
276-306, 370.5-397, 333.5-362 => 0.38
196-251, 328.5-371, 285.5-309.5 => 2.69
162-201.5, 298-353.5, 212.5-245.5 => -2.82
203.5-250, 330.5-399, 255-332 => 6.04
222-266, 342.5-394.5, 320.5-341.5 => 0.90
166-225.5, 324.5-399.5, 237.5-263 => -0.93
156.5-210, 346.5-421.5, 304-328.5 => 3.53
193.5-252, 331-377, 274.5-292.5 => 0.37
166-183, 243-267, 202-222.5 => -1.60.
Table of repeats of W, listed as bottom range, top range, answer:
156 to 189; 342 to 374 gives 1.03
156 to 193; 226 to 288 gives 1.07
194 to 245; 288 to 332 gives 0.85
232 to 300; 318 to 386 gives 0.96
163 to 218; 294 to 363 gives 0.91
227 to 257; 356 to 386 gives 0.96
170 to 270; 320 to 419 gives 0.95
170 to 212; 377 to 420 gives 0.97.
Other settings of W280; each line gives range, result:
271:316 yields 30.8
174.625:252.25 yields 35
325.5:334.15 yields 32.8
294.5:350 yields 30.6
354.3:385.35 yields 33.7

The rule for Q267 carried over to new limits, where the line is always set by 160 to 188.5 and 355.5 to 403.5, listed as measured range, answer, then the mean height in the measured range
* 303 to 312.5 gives 2.54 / 24.4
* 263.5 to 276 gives -0.30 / 33.9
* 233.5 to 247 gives -0.98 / 35.4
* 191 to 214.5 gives -2.46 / 36.1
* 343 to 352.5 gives 0.13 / 33.2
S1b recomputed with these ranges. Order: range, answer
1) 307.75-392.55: 32.5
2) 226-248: 35.1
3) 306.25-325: 28.4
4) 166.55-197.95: 33.1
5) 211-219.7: 35.6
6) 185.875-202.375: 34.3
